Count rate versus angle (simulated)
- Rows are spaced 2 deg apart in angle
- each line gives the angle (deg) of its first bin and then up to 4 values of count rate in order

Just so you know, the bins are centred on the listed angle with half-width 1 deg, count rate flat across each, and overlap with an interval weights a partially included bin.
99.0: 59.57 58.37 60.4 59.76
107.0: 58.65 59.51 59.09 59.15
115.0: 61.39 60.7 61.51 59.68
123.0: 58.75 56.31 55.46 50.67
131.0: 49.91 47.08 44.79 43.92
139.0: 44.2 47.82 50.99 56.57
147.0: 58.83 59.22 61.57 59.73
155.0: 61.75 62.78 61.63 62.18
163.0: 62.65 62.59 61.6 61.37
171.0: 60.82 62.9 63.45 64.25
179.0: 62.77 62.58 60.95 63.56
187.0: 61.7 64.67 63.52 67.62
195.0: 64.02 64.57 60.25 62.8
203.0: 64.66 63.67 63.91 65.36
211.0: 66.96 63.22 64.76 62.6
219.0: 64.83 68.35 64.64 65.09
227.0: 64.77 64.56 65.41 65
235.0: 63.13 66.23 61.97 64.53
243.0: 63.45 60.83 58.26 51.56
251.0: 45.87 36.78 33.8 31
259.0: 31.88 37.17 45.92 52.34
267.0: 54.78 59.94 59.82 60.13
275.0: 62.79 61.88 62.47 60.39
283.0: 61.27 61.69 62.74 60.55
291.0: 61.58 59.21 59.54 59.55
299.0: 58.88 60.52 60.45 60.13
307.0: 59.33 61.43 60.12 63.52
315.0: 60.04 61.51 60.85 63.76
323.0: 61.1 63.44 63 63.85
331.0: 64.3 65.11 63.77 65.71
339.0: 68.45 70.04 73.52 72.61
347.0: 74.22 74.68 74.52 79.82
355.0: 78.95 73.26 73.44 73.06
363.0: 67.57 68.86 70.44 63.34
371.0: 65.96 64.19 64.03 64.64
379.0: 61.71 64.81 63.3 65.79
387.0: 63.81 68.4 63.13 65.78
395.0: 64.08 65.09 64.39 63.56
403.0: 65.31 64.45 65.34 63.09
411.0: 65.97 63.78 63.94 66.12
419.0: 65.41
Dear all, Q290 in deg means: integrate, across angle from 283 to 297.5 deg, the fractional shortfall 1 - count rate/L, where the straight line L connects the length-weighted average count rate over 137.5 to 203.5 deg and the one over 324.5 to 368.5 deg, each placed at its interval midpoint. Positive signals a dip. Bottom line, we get 1.4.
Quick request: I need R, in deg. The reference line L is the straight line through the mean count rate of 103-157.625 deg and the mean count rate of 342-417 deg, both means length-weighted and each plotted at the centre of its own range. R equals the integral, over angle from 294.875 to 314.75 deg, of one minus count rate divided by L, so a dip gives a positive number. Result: 1.2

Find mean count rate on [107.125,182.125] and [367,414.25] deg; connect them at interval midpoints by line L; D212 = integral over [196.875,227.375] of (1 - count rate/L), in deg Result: -2.4 deg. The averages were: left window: 57.9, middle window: 64.4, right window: 64.6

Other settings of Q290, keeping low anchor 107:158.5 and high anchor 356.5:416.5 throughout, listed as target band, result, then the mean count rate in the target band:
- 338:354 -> -2.3 deg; 73.5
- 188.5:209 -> -2.0 deg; 64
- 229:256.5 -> 1.6 deg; 56.5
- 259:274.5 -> 2.3 deg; 51.8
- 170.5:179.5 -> -0.9 deg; 63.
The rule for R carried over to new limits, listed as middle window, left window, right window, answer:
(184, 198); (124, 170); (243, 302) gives -2.26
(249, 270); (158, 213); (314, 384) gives 7.03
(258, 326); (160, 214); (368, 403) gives 5.72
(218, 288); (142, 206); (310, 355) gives 8.06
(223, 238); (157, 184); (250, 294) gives -2.15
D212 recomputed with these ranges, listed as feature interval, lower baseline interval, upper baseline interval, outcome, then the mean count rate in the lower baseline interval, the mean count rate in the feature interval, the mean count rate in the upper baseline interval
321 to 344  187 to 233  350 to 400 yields 0.4 deg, 64.5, 65.6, 67.7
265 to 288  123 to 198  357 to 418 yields 0.7 deg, 58.7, 60.4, 65.7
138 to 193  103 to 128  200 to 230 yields 1.4 deg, 59.2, 60.4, 64.7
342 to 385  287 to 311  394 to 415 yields -4.8 deg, 60.2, 69.8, 64.5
